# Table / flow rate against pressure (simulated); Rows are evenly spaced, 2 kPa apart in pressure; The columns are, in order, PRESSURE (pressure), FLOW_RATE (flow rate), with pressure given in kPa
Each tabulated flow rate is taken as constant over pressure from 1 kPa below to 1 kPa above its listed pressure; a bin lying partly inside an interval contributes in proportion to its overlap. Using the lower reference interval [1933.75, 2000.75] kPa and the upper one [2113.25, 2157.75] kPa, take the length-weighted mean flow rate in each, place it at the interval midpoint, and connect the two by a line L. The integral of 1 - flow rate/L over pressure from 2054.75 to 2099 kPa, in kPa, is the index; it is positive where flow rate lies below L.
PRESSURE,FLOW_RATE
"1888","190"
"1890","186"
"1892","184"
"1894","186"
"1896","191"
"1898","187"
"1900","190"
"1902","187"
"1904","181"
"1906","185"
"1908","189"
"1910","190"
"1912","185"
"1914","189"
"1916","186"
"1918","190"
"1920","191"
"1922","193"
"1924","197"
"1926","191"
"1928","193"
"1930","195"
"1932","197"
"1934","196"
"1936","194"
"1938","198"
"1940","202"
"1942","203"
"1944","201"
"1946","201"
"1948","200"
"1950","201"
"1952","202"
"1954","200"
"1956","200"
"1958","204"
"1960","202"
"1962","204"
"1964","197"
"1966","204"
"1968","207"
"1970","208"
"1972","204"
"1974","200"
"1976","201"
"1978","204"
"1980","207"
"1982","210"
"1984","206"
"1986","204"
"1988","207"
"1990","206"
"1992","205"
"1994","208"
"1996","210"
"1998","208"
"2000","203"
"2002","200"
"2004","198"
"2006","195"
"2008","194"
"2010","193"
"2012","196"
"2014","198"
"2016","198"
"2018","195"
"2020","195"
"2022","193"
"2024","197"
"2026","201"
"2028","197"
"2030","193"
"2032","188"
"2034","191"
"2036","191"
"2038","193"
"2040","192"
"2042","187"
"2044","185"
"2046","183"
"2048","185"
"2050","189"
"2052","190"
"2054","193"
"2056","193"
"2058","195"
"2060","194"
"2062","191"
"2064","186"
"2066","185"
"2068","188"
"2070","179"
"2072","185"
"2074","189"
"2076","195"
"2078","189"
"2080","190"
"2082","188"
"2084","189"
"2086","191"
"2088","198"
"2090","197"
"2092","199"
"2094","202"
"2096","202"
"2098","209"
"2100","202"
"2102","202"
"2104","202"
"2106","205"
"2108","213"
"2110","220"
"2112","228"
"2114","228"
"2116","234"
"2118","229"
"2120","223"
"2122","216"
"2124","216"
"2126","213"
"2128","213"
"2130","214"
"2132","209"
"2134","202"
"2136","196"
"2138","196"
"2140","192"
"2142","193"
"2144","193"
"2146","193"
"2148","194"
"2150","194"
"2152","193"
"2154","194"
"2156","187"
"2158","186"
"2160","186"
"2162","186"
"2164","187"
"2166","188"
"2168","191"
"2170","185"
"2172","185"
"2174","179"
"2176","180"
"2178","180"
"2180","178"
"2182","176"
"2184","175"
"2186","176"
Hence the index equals 2.6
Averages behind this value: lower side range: 203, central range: 192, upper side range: 205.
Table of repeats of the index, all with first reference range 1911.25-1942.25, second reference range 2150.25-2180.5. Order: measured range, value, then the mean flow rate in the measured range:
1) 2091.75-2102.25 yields -0.83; 203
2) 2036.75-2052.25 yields 0.15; 188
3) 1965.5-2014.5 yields -2.94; 203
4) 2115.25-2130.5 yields -2.63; 220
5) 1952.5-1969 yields -0.83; 202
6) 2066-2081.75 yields 0.10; 188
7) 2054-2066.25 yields -0.12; 191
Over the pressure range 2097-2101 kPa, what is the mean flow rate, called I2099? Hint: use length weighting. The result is 206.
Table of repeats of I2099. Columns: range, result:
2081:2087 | 189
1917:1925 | 193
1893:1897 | 188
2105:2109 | 209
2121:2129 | 214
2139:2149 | 193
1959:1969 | 203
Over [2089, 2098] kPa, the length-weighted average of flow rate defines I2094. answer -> 201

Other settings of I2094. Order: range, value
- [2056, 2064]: 192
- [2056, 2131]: 203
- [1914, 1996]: 200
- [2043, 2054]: 187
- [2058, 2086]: 189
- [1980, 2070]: 196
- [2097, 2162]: 205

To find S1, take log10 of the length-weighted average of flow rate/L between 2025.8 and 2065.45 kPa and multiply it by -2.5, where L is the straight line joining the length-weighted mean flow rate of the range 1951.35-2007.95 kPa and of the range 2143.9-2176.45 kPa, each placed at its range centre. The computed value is 0.04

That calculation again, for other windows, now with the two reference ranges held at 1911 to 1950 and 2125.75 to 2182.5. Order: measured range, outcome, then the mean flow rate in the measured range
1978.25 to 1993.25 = -0.066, 206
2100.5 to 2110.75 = -0.084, 208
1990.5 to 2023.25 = -0.031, 199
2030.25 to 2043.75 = 0.018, 190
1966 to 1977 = -0.052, 204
